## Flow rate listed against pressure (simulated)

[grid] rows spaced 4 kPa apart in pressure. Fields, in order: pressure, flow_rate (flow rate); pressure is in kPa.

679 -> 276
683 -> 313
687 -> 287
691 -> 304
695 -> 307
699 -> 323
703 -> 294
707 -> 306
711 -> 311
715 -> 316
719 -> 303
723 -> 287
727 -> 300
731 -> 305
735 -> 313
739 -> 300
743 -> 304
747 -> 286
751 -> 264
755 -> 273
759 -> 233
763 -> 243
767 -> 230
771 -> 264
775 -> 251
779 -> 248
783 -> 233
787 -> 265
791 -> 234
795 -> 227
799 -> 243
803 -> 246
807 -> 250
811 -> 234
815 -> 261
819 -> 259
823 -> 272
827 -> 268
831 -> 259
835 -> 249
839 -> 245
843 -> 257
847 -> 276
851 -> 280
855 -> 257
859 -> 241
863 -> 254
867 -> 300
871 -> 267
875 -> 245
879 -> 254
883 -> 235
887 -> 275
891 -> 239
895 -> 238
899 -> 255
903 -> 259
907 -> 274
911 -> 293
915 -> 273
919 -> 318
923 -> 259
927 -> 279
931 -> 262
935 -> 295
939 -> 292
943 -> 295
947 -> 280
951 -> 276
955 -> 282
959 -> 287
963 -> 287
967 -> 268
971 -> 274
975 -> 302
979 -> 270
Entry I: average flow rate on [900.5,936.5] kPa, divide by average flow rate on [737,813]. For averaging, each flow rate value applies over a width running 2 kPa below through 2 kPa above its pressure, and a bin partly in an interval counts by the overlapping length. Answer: 1.10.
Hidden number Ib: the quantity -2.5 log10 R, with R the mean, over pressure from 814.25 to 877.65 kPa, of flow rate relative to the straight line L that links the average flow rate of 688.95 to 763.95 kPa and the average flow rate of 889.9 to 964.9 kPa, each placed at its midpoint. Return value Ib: 0.09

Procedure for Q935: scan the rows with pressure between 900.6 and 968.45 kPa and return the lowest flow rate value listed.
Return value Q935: 259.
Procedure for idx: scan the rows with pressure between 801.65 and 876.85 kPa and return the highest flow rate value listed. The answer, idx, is 300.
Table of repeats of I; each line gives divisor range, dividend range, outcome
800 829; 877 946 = 1.06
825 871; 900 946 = 1.07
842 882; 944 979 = 1.07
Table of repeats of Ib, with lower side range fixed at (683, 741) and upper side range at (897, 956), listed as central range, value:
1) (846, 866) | 0.098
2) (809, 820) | 0.167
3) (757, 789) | 0.206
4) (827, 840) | 0.144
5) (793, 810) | 0.215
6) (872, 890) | 0.131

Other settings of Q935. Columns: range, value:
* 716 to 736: 287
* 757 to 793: 230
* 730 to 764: 233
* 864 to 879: 245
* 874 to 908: 235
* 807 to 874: 234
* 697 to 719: 294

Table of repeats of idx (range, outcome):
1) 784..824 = 272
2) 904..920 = 318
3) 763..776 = 264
